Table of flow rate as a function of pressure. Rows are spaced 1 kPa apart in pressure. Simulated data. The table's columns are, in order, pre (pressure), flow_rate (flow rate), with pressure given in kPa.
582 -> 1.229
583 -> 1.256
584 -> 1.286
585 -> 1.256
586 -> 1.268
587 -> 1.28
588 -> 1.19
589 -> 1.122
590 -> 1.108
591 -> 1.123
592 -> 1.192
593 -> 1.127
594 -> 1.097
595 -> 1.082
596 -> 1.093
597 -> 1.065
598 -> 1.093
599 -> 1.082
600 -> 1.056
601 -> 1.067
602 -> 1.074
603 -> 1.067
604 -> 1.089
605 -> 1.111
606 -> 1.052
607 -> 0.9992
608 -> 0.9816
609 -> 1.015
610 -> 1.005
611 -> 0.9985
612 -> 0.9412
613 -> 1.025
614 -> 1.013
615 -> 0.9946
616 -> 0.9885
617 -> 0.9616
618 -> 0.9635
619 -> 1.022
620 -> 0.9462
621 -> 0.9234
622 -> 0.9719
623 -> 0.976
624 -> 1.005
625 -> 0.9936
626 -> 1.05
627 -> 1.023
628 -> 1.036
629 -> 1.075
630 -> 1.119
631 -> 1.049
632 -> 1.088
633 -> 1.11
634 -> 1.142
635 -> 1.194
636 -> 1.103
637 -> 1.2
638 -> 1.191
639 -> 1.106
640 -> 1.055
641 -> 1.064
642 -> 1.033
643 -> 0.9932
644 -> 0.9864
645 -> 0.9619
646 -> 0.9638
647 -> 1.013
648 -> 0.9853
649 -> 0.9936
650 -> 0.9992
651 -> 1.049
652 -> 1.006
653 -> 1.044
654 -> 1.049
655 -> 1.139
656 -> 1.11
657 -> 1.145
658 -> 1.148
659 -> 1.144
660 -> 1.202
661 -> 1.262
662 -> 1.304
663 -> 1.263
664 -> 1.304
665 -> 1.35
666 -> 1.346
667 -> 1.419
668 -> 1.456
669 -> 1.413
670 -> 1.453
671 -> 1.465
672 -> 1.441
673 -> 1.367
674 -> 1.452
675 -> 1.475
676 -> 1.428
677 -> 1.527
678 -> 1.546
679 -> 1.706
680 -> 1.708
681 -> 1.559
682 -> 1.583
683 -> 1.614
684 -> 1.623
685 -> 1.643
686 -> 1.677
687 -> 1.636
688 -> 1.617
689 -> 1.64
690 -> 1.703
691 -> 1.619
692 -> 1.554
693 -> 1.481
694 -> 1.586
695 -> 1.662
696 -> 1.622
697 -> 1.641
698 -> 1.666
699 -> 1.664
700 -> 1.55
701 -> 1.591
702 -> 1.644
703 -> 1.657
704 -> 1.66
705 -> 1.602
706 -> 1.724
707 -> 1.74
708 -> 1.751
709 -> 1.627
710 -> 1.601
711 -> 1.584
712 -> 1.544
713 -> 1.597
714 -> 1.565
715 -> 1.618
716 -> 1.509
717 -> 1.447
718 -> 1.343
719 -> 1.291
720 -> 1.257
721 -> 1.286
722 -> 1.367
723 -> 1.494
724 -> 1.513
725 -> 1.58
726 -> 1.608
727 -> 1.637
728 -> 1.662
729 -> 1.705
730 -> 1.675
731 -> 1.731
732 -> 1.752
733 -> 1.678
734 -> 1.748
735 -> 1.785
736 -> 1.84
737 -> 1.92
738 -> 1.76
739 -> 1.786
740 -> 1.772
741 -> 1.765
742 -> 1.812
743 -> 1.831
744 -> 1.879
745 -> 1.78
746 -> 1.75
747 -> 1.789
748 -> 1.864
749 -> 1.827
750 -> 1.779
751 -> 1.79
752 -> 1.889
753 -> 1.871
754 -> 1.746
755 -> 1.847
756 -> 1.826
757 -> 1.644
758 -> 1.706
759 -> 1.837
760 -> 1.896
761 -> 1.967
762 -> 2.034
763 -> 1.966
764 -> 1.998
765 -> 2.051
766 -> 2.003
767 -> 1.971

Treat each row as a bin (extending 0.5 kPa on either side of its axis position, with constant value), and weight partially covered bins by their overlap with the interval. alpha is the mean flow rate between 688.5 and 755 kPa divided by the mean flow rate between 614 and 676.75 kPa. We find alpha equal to 1.46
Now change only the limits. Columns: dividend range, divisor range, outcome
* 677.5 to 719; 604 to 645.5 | 1.55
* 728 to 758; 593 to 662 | 1.69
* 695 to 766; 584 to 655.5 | 1.60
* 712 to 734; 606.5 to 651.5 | 1.50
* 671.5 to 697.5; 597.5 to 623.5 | 1.56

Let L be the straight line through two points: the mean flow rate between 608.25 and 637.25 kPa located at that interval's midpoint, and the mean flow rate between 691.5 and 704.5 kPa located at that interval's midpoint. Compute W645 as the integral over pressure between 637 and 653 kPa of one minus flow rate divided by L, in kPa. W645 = 2.2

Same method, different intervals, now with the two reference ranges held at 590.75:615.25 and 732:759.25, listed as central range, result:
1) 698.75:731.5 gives 1.3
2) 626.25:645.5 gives 2.3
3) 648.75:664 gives 2.3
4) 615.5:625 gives 1.4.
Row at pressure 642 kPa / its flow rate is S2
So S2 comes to 1.033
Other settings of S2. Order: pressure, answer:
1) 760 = 1.896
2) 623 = 0.976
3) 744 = 1.879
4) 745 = 1.78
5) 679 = 1.706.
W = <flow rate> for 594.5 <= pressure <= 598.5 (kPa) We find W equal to 1.08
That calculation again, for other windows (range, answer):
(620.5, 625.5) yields 0.974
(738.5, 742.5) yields 1.78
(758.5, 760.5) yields 1.87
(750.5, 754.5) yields 1.82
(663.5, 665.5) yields 1.33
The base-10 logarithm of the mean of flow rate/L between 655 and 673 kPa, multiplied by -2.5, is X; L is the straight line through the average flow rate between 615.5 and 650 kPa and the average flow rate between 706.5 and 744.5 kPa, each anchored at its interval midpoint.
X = -0.05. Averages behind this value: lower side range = 1.04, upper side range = 1.63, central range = 1.3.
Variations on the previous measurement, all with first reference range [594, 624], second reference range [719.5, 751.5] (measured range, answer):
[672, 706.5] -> -0.10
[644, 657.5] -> 0.20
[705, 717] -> -0.03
